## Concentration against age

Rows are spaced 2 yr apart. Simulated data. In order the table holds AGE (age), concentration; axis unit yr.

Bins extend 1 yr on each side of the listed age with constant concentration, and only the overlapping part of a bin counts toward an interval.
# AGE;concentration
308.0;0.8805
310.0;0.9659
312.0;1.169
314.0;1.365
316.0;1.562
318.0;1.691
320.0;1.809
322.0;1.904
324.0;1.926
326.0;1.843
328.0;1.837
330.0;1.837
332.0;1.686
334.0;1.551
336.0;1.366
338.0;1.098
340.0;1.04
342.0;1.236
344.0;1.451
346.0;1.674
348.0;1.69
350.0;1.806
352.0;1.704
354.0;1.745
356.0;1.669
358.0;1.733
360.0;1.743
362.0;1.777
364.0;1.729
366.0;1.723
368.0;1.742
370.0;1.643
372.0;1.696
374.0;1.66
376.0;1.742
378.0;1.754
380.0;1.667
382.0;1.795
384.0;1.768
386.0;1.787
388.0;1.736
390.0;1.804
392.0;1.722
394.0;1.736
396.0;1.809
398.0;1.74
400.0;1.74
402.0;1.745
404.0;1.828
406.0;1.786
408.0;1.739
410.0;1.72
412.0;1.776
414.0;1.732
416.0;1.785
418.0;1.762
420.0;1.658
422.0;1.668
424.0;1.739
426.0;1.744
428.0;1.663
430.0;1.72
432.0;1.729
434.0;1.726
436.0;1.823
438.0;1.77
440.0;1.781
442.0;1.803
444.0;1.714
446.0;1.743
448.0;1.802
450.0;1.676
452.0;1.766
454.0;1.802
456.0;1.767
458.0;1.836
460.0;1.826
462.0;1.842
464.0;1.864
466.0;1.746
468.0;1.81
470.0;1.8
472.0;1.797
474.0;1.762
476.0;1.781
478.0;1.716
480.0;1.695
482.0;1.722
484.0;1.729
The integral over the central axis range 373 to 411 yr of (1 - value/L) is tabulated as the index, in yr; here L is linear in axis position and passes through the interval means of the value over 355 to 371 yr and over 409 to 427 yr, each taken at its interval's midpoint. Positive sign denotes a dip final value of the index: -0.6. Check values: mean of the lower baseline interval 1.72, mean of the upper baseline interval 1.73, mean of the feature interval 1.75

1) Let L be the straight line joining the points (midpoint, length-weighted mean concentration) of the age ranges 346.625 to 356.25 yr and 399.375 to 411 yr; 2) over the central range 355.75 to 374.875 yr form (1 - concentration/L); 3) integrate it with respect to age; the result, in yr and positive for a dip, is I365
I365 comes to 0.2 yr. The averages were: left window 1.73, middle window 1.71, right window 1.76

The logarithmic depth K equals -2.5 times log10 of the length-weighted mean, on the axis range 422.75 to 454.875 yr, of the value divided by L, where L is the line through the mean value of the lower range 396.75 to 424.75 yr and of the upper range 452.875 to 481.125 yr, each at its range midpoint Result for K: 0.01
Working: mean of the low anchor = 1.74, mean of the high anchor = 1.79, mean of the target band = 1.75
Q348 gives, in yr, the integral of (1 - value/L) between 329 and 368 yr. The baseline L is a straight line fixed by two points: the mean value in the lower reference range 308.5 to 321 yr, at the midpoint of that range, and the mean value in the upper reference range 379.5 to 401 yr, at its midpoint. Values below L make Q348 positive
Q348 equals -0.8 yr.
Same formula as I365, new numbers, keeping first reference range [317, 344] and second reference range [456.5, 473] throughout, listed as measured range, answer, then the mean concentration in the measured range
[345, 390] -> -2.0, 1.73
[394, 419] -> -0.6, 1.76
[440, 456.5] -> 0.2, 1.76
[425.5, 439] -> 0.2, 1.74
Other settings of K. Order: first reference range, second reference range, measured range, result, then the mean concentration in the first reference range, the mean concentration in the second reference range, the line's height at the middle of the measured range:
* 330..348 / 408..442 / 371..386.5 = -0.10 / 1.43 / 1.74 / 1.57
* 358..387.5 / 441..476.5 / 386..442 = 0.00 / 1.73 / 1.79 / 1.76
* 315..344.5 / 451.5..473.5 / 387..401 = -0.04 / 1.59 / 1.81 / 1.69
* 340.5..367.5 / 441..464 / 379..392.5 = -0.04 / 1.66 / 1.78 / 1.7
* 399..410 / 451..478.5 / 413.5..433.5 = 0.03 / 1.76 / 1.8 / 1.77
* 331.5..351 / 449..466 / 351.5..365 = -0.15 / 1.45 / 1.79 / 1.5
